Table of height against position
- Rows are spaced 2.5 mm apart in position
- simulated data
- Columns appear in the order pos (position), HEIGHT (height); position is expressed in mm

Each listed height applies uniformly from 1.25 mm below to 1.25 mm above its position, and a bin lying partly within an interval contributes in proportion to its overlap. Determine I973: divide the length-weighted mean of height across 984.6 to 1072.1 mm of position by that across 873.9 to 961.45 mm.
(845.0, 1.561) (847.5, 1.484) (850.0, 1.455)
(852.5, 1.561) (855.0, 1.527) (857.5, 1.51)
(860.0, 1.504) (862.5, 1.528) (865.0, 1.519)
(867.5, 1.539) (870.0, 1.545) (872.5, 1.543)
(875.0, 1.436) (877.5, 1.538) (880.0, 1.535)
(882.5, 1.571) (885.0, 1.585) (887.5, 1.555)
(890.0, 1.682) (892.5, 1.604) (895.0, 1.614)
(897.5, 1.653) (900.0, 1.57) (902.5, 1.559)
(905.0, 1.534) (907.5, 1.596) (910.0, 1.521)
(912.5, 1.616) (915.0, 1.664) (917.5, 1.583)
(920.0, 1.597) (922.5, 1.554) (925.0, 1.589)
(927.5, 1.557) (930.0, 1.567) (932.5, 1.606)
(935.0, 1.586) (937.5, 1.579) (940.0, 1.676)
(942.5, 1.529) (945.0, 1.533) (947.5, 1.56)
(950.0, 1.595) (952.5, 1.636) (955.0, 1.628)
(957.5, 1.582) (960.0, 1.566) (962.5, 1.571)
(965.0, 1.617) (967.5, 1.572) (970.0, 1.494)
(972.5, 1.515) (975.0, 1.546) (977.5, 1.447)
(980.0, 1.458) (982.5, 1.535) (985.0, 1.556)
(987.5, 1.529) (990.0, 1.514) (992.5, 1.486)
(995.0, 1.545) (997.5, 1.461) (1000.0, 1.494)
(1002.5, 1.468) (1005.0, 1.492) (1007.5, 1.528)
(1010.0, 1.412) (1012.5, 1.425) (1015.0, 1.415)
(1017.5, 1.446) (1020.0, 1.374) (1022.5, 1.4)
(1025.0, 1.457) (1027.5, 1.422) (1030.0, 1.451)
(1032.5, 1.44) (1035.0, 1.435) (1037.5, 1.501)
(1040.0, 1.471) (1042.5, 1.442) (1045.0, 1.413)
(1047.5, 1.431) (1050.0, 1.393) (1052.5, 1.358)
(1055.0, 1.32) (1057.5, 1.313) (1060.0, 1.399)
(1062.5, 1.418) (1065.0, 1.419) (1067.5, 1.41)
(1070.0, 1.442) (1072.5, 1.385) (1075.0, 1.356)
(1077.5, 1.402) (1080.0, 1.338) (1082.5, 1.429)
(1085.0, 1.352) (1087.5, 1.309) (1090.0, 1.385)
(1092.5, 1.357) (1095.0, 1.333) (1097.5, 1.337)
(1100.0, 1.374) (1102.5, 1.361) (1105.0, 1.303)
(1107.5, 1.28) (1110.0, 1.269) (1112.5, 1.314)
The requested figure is 0.9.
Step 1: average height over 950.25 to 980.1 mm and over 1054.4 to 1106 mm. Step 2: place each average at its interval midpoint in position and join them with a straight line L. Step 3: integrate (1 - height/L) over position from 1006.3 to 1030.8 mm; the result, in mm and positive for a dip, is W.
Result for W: 0.63 mm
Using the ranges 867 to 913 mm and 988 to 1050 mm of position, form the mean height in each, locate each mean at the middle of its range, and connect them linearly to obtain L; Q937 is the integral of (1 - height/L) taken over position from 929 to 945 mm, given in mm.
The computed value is -0.6 mm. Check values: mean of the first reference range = 1.57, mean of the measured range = 1.59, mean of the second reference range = 1.45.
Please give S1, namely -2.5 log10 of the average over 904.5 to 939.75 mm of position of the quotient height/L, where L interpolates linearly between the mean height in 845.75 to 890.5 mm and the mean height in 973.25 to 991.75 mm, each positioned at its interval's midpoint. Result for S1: -0.04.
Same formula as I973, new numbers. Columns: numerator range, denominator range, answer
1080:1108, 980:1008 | 0.89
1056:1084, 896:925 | 0.88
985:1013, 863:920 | 0.95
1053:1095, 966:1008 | 0.91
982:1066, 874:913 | 0.92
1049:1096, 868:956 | 0.87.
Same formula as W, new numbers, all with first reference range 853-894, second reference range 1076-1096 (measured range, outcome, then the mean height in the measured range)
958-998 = -2.0 mm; 1.53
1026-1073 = -0.7 mm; 1.41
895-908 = -0.5 mm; 1.58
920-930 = -0.5 mm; 1.57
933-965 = -2.3 mm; 1.59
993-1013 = -0.6 mm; 1.48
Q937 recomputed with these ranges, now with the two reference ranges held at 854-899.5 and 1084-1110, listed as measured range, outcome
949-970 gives -1.7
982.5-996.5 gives -0.8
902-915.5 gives -0.5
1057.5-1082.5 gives -0.6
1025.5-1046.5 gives -0.8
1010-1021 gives 0.0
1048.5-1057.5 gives 0.2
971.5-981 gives -0.2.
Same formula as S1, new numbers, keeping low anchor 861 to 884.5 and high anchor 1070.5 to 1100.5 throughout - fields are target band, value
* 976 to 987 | -0.04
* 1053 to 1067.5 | 0.01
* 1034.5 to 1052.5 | -0.03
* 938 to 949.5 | -0.07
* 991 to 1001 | -0.05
